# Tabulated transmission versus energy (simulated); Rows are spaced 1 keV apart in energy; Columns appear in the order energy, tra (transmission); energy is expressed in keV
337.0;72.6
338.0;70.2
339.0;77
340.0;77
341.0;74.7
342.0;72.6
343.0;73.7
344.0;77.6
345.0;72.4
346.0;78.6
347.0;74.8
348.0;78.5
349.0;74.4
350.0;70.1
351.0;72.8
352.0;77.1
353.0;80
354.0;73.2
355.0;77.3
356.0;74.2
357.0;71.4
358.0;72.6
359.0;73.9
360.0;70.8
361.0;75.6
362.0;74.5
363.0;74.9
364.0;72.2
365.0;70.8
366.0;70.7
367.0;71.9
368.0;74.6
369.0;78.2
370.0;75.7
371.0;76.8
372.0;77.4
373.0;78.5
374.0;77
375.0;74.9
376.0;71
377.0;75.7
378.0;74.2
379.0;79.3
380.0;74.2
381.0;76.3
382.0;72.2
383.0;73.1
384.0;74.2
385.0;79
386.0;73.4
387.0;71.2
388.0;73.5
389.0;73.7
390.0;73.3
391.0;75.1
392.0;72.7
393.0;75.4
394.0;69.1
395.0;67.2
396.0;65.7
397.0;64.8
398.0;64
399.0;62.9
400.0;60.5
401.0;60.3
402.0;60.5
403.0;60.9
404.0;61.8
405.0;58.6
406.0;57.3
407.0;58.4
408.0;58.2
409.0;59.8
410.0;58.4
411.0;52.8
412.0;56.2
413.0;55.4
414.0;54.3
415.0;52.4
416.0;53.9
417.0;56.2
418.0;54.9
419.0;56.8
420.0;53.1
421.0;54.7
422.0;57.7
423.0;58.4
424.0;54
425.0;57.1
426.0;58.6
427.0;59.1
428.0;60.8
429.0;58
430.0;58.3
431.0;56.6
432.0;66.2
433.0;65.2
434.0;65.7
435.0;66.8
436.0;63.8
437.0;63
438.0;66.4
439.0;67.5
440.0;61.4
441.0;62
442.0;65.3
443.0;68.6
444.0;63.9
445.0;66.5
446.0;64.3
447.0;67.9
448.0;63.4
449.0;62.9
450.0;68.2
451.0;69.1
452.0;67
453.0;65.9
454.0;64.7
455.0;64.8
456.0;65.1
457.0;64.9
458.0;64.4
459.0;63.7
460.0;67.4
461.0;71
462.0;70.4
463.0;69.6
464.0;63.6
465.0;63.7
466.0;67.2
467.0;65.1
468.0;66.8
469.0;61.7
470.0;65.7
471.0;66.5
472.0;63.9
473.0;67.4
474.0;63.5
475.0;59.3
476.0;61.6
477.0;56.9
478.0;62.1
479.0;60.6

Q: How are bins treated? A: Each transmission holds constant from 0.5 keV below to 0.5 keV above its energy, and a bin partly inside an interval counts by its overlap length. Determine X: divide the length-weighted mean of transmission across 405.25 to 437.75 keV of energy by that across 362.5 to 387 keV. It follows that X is 0.78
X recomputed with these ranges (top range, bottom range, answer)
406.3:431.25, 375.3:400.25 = 0.79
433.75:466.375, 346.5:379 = 0.88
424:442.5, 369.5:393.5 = 0.83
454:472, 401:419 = 1.15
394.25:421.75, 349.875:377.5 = 0.79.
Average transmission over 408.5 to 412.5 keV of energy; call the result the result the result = 56.8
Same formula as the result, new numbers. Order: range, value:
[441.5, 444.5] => 65.9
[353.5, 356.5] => 74.9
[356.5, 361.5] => 72.9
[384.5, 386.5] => 76.2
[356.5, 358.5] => 72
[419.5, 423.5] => 56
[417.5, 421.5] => 54.9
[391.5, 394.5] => 72.4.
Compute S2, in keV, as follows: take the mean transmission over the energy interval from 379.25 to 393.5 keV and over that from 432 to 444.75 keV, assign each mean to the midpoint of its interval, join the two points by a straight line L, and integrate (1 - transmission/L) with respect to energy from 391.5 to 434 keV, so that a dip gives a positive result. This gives 5.99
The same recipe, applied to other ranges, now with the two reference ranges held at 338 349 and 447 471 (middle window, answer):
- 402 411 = 1.46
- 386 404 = 0.89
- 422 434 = 1.58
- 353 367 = 0.12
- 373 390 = -0.55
